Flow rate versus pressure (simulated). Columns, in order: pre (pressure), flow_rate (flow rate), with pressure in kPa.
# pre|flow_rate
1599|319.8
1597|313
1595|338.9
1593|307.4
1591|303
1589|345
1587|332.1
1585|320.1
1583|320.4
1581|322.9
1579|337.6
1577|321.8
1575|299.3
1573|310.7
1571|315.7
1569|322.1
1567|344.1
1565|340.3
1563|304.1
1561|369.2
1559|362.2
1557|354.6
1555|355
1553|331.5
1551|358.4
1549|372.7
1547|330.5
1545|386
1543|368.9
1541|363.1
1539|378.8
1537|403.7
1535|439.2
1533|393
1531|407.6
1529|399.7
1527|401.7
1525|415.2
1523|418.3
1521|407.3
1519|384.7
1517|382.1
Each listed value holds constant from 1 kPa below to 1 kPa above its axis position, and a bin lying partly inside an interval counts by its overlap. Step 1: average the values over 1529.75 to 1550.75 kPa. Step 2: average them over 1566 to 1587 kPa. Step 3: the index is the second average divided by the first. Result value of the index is 0.84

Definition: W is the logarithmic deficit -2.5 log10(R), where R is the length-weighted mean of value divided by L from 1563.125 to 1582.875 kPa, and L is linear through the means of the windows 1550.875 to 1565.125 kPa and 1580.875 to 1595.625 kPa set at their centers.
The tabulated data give 0.04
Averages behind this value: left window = 347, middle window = 323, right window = 323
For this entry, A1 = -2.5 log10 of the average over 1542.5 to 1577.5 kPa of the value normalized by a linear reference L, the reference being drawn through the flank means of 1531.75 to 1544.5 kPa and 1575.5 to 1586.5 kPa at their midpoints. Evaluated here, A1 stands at 0.05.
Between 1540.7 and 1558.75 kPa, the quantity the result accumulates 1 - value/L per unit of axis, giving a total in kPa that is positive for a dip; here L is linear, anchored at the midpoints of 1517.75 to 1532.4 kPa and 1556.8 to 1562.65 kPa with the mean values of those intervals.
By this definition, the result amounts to 0.6 kPa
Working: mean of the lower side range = 404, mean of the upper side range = 357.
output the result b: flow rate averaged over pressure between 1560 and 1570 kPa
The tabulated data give 336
